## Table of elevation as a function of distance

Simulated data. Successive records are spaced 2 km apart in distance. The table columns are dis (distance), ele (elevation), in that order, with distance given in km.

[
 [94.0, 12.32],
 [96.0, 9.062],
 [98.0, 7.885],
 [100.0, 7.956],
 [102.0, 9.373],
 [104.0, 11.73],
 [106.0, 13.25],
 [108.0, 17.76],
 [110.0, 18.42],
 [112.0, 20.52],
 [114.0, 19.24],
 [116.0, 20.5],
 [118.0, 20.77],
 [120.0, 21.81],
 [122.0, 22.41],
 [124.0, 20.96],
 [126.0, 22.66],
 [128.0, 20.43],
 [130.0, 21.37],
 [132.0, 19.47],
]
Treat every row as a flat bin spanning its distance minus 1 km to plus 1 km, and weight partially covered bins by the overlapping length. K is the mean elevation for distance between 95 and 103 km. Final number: 8.57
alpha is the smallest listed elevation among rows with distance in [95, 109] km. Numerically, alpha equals 7.885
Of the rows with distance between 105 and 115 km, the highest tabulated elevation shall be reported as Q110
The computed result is 20.52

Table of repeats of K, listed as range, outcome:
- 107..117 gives 19.3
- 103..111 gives 15.3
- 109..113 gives 19.5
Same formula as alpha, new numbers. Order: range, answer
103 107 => 11.73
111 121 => 19.24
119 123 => 21.81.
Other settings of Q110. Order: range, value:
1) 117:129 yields 22.66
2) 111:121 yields 21.81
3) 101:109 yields 17.76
